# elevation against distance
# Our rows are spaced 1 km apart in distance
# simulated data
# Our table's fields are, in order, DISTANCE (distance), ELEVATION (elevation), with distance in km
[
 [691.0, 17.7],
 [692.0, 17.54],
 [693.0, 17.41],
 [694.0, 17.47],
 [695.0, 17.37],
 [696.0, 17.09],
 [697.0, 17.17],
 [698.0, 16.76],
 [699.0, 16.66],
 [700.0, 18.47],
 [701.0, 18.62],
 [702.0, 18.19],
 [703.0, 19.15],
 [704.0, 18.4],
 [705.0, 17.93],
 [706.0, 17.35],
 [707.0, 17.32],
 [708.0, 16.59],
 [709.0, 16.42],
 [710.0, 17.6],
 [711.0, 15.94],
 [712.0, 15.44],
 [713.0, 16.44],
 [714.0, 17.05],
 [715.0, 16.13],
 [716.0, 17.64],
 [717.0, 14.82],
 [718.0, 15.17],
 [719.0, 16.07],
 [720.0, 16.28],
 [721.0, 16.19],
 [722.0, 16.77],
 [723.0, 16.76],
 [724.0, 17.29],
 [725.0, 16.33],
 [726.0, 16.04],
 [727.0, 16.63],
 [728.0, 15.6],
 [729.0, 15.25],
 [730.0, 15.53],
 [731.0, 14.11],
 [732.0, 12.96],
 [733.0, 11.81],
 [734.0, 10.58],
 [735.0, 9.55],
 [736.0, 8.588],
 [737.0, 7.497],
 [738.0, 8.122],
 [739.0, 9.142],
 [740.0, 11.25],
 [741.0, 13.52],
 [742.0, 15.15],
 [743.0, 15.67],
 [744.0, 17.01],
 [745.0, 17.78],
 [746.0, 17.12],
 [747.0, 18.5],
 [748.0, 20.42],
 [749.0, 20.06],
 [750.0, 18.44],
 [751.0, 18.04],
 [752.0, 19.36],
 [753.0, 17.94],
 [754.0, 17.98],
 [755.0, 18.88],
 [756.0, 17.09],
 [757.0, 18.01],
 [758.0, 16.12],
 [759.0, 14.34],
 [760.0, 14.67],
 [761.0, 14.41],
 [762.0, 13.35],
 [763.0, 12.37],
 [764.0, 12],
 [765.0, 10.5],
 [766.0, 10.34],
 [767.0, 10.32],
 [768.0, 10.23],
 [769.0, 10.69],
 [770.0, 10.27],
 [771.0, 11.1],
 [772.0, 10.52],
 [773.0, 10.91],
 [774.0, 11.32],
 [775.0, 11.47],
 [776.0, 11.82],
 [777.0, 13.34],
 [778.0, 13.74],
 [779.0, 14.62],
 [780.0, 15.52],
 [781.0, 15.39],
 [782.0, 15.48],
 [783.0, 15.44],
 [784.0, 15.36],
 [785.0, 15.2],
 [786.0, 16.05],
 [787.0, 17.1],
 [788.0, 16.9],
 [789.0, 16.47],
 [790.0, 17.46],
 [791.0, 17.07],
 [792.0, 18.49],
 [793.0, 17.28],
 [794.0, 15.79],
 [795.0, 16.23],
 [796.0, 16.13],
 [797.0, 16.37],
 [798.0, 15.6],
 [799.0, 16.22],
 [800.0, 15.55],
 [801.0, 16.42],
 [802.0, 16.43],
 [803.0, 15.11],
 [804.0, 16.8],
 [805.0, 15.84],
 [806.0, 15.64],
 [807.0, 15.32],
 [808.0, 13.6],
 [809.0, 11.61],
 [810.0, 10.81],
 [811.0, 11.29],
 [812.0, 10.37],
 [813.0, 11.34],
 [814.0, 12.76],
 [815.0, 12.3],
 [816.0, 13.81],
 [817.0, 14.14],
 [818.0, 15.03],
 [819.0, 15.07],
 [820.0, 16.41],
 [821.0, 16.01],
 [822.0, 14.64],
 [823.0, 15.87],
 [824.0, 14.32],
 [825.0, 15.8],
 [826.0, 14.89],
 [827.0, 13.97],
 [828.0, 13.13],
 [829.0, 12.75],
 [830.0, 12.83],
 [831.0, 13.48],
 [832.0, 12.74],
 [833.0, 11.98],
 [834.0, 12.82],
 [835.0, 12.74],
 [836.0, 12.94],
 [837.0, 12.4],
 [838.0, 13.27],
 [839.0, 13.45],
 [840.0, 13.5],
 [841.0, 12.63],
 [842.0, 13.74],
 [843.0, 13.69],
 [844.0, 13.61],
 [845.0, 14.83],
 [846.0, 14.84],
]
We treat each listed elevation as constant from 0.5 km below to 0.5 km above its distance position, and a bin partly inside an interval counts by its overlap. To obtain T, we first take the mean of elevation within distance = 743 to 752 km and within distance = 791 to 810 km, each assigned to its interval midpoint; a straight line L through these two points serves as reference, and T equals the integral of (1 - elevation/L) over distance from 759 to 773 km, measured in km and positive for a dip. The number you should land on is 4.6 km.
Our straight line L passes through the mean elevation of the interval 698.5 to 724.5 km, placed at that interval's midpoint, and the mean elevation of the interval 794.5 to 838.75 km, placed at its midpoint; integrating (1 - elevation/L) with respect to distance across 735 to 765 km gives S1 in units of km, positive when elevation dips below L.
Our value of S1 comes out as 1.5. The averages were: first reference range 16.9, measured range 15.1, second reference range 14.2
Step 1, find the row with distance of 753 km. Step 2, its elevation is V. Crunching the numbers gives 17.94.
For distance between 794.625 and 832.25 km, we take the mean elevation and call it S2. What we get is 14.4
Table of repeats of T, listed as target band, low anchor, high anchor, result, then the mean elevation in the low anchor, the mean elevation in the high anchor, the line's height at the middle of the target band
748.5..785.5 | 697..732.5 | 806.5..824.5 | 2.0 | 16.6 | 13.6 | 15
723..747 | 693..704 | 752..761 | 4.8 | 17.7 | 16.9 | 17.2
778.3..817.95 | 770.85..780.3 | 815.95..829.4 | -4.8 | 12.4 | 14.7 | 13.5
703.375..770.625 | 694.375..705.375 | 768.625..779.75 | -1.2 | 17.8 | 11.9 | 14.8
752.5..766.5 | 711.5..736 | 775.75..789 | 0.3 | 15.1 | 15.2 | 15.2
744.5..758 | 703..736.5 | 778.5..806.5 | -2.1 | 15.6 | 16.1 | 15.8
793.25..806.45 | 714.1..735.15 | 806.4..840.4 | -2.0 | 15.2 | 13.5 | 13.9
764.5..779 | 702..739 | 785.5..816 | 3.7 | 15.2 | 15.1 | 15.1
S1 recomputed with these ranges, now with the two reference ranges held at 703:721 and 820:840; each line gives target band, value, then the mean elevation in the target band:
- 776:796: -1.4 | 15.8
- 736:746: 2.0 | 12.8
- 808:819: 1.3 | 12.5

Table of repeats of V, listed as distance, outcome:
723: 16.76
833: 11.98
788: 16.9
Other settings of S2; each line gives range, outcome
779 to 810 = 15.8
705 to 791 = 14.8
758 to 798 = 14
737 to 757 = 16.2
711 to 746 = 14.5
